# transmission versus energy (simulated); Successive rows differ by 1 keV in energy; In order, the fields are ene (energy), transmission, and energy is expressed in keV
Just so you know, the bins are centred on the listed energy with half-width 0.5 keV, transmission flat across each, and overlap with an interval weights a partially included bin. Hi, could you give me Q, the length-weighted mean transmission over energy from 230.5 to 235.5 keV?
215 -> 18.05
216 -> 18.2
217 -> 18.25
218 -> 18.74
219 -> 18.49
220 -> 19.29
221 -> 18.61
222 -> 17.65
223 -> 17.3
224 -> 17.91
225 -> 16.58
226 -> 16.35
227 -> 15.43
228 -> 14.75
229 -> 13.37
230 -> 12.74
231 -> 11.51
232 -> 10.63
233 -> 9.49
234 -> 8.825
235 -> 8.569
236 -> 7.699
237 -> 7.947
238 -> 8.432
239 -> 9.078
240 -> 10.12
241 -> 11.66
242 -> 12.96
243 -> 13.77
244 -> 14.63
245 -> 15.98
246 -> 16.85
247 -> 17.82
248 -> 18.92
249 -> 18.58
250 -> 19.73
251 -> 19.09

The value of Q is 9.8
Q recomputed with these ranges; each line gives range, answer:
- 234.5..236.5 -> 8.13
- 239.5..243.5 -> 12.1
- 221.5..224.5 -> 17.6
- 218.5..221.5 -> 18.8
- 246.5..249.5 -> 18.4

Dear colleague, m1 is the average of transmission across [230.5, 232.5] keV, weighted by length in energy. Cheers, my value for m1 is 11.1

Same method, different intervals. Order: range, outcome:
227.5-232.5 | 12.6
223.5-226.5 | 16.9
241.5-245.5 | 14.3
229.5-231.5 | 12.1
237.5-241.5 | 9.82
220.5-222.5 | 18.1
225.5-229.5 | 15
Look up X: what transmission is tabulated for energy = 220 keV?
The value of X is 19.29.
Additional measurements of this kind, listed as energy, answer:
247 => 17.82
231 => 11.51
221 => 18.61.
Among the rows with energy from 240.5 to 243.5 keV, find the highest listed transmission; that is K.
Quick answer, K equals 13.77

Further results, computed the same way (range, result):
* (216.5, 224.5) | 19.29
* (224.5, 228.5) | 16.58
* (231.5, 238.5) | 10.63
